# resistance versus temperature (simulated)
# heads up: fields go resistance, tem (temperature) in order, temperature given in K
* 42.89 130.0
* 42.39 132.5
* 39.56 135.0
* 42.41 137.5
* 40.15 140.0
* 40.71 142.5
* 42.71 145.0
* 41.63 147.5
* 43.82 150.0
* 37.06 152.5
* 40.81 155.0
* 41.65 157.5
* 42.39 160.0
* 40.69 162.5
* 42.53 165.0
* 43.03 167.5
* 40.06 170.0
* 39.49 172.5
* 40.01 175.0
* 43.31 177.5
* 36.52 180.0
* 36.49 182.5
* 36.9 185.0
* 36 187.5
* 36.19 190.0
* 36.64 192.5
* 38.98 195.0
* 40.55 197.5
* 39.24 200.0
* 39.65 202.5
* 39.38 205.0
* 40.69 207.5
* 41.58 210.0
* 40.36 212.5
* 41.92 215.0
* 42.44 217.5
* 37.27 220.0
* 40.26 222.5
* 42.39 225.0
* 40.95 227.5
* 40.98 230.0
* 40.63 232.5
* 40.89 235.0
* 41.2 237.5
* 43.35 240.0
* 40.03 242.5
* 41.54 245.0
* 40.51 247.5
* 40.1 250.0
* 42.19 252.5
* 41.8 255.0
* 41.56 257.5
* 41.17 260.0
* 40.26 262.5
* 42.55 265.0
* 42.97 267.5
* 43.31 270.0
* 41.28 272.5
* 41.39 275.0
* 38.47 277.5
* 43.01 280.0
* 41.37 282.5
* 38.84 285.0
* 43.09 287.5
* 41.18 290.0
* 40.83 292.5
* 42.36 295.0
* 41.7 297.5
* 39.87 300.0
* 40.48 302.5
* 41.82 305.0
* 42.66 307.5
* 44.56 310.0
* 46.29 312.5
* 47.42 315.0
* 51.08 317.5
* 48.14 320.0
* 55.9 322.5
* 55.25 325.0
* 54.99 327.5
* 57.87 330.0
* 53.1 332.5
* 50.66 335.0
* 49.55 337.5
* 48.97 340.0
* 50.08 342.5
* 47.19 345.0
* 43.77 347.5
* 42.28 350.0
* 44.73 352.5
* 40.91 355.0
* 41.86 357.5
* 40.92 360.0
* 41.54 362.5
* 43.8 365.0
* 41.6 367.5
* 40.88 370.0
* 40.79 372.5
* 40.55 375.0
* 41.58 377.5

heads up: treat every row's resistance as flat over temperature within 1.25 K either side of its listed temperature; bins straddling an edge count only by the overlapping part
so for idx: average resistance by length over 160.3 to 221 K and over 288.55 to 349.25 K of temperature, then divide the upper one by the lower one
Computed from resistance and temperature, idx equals 1.19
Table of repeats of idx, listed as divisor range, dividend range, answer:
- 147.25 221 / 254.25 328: 1.10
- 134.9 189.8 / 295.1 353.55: 1.18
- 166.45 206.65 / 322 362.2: 1.24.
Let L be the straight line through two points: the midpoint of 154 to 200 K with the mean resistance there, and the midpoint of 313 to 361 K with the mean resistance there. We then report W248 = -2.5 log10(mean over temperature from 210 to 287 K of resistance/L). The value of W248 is 0.06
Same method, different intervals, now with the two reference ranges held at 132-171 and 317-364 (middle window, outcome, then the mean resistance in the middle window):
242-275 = 0.094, 41.5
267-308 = 0.122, 41.4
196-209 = 0.086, 39.9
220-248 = 0.086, 41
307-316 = 0.043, 45.4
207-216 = 0.061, 41.2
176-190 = 0.129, 37.7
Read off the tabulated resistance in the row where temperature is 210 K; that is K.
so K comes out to 41.58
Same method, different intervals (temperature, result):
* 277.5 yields 38.47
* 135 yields 39.56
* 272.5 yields 41.28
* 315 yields 47.42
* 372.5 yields 40.79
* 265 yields 42.55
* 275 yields 41.39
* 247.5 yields 40.51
